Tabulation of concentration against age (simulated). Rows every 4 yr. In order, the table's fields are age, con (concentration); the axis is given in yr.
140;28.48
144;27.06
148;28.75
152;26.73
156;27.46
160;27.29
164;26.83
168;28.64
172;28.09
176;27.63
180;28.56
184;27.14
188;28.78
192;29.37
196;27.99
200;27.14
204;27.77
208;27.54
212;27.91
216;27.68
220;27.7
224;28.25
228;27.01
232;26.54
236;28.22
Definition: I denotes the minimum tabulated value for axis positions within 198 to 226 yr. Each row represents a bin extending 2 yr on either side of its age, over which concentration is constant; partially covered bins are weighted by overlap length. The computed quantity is 27.14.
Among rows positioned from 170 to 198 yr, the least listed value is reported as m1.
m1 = 27.14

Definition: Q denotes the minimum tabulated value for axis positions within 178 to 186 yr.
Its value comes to 27.14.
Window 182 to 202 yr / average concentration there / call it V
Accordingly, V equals 28.1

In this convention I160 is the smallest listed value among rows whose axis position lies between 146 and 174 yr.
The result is 26.73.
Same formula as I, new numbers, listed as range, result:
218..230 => 27.01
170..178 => 27.63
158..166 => 26.83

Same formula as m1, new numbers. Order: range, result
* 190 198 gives 27.99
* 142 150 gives 27.06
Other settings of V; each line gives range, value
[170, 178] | 27.9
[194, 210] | 27.6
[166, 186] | 28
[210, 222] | 27.8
